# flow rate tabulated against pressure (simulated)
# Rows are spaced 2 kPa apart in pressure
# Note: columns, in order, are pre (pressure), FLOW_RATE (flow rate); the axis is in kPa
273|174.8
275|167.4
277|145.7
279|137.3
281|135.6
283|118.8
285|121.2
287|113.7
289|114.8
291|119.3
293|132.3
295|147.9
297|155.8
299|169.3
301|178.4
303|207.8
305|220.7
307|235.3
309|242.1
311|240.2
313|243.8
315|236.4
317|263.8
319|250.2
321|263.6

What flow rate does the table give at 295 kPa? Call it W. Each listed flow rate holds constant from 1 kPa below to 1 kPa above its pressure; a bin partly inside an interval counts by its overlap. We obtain 147.9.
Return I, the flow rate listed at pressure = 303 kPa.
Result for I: 207.8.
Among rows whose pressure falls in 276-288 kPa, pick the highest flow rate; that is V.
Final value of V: 145.7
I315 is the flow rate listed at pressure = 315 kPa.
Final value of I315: 236.4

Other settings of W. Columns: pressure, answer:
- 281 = 135.6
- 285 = 121.2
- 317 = 263.8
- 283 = 118.8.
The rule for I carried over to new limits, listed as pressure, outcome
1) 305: 220.7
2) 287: 113.7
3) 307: 235.3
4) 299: 169.3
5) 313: 243.8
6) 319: 250.2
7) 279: 137.3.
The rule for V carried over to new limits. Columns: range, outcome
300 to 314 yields 243.8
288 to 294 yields 132.3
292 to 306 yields 220.7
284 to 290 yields 121.2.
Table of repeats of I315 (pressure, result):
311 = 240.2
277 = 145.7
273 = 174.8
